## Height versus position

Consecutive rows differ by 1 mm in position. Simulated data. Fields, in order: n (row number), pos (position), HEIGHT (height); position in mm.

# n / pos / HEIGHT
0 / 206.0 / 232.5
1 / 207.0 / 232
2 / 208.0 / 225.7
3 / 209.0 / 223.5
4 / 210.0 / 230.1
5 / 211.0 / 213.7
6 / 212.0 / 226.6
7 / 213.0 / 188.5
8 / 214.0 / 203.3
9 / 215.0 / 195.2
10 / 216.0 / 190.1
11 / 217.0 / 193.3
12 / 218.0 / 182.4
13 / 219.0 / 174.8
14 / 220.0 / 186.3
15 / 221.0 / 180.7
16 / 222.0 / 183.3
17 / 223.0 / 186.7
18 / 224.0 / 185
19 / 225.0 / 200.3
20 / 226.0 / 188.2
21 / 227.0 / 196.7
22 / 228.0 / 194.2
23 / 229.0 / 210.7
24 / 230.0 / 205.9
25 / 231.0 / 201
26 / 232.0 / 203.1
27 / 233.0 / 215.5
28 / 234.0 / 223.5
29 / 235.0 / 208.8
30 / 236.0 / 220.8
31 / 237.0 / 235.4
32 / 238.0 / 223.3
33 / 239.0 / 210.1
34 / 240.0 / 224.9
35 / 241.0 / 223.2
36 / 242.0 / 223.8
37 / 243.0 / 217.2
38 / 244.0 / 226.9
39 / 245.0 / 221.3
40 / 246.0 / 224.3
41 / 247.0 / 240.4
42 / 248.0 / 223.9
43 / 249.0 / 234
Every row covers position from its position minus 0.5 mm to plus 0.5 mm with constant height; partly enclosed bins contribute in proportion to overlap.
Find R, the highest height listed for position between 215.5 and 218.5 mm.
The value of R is 193.3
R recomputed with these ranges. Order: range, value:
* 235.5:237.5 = 235.4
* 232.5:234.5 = 223.5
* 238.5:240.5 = 224.9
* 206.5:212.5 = 232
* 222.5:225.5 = 200.3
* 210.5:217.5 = 226.6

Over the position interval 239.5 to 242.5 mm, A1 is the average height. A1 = 224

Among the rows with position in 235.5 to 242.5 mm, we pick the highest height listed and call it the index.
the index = 235.4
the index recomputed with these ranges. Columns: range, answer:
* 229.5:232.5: 205.9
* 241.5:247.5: 240.4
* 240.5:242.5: 223.8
